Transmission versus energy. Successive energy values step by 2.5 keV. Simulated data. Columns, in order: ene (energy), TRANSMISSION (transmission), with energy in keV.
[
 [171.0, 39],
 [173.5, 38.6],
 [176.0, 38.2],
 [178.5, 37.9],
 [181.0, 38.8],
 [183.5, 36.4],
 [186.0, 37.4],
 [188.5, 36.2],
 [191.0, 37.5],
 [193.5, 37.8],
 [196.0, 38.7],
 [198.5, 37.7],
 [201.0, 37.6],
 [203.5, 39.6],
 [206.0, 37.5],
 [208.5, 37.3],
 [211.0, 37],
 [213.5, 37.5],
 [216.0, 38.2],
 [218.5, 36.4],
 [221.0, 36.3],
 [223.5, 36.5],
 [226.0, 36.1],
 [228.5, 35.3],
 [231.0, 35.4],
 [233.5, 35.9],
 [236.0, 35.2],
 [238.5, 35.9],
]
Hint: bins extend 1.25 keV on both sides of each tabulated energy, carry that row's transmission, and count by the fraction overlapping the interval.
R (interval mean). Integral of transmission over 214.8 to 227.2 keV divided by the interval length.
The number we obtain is 36.7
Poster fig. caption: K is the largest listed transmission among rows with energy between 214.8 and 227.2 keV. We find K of 38.2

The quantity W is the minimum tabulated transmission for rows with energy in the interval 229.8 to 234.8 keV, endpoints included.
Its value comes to 35.4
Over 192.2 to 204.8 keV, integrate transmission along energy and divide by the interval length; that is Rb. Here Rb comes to 38.3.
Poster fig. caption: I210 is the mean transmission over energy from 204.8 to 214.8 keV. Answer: 37.3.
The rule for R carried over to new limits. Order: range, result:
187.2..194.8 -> 37.2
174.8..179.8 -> 38.1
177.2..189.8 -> 37.3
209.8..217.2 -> 37.6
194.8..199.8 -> 38.2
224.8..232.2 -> 35.6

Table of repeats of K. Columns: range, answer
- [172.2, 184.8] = 38.8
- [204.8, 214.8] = 37.5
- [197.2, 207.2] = 39.6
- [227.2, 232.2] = 35.4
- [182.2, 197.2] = 38.7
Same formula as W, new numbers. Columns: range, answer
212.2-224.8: 36.3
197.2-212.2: 37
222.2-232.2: 35.3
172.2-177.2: 38.2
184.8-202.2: 36.2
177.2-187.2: 36.4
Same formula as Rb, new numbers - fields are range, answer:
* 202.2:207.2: 38.6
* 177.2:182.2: 38.3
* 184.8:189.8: 36.8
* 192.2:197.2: 38.2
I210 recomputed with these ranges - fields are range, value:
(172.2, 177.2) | 38.4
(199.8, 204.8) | 38.6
